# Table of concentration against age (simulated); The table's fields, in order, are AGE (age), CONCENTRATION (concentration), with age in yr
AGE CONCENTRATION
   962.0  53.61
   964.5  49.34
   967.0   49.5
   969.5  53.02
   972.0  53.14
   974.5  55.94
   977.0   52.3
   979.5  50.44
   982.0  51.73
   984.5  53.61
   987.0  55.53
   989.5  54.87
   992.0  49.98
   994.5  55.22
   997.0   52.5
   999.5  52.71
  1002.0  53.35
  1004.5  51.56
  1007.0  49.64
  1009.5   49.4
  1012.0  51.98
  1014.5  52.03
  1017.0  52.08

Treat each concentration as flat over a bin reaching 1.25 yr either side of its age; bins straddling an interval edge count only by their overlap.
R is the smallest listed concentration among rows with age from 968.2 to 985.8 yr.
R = 50.44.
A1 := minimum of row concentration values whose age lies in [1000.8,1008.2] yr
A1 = 49.64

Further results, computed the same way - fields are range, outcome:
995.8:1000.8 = 52.5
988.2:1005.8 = 49.98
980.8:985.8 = 51.73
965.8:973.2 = 49.5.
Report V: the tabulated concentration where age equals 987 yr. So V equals 55.53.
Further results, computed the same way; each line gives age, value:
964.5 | 49.34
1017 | 52.08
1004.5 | 51.56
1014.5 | 52.03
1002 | 53.35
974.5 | 55.94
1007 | 49.64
